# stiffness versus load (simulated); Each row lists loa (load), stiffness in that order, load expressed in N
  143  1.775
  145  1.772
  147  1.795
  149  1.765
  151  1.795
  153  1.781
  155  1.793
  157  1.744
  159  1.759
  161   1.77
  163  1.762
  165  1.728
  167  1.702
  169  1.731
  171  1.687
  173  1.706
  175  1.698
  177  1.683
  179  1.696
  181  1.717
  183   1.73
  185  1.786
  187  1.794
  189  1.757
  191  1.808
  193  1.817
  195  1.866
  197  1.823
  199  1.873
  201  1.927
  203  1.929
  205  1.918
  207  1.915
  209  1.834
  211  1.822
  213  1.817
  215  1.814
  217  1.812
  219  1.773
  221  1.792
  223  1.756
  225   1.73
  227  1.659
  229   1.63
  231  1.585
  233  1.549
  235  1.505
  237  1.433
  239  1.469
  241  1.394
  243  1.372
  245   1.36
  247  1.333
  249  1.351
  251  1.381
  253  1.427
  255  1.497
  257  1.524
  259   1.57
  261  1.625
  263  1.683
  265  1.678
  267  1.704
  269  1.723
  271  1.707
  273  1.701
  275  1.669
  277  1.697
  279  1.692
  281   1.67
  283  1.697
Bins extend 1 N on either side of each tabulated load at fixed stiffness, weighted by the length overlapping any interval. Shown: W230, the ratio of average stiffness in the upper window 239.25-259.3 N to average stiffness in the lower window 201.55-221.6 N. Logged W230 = 0.77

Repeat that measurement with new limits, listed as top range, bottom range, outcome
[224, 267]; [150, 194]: 0.87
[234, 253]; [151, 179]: 0.81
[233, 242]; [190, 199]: 0.80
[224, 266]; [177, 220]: 0.83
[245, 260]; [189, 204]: 0.77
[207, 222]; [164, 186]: 1.06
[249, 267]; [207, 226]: 0.86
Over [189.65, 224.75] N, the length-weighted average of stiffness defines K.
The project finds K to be 1.84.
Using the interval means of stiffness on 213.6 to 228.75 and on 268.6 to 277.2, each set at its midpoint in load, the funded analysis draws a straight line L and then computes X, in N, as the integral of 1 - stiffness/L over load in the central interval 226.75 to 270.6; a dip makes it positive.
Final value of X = 5.2 N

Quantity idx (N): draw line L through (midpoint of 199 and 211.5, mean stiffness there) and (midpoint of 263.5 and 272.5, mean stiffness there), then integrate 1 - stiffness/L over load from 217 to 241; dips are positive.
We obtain 2.61 N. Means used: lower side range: 1.89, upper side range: 1.7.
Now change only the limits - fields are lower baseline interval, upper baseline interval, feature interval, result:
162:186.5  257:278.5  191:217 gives -2.36 N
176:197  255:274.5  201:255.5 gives 2.43 N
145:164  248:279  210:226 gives -1.12 N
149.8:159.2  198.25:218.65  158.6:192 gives 1.36 N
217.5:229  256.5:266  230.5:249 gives 2.75 N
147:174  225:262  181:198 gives -1.38 N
